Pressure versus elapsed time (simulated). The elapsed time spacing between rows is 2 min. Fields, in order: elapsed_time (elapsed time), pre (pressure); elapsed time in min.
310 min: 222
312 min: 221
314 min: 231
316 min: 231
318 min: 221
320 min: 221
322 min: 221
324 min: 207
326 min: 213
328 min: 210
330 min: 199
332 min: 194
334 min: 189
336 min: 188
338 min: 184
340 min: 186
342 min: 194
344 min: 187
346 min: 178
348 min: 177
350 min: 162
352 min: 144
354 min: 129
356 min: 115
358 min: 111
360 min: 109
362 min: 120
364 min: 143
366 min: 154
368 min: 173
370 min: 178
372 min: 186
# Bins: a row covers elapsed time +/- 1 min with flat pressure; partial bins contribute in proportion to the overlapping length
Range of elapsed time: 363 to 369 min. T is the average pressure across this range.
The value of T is 157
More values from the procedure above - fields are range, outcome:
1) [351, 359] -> 125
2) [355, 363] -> 114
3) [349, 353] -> 153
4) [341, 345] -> 190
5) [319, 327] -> 216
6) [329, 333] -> 196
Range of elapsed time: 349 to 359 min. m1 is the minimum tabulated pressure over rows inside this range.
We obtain 111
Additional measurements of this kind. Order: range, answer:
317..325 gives 207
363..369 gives 143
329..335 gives 189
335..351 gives 162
